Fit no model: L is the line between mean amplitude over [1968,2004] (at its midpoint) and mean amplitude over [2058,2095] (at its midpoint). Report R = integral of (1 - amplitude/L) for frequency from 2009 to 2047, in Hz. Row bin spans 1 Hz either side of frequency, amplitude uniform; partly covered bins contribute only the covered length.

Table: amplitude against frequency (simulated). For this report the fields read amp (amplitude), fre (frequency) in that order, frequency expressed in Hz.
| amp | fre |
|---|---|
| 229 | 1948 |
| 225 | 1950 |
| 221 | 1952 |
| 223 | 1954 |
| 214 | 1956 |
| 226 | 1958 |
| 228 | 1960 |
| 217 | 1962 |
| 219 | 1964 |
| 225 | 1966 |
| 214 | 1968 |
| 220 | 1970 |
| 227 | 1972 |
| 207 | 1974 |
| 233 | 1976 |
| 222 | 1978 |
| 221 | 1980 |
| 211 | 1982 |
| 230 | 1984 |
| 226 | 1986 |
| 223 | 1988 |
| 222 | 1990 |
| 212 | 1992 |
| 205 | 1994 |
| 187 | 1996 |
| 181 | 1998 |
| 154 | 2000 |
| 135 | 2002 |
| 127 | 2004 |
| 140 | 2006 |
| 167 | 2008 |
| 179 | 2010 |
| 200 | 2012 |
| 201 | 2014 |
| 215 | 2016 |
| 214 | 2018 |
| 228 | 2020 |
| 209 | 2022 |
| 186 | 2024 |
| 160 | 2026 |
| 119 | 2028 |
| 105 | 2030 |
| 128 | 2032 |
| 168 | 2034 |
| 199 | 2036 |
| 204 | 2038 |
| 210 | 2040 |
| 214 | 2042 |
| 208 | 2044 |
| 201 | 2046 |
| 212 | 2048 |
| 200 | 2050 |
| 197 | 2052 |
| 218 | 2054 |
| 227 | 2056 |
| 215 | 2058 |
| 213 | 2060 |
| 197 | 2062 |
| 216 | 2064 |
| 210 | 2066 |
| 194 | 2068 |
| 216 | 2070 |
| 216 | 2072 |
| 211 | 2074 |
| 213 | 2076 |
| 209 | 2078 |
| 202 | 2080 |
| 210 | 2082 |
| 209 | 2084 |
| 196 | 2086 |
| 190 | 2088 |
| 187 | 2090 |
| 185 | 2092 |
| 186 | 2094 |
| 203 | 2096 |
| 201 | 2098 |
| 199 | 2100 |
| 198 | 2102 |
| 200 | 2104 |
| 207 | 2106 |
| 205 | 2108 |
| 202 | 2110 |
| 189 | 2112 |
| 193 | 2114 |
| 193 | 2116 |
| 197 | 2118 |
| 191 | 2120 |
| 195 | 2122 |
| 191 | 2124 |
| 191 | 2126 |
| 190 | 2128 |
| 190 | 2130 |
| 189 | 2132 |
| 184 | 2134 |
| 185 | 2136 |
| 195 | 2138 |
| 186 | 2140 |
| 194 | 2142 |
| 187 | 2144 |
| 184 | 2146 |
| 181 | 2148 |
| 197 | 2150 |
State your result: 3.3 Hz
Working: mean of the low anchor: 205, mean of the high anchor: 204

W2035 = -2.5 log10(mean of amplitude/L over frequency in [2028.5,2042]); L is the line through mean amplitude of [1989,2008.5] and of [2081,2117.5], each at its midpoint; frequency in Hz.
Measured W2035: 0.07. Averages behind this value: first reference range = 173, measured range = 170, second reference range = 197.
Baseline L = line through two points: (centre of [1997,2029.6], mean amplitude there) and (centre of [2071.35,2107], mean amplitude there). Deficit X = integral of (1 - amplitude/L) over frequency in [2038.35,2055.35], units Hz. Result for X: -2.0 Hz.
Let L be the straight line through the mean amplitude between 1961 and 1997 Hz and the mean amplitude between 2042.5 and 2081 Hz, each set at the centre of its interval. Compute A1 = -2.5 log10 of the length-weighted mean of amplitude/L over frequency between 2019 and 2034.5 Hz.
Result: 0.29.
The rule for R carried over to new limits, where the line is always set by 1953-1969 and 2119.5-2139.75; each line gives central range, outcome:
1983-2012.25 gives 3.9 Hz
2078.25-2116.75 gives -0.4 Hz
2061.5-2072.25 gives -0.4 Hz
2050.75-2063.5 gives -0.5 Hz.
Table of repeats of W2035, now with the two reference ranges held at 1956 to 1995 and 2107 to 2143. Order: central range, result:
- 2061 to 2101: -0.01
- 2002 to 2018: 0.21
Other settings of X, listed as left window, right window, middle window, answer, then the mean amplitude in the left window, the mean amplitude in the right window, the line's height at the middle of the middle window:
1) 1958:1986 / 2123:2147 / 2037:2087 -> -1.3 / 221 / 189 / 203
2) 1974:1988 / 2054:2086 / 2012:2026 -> 0.8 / 223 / 210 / 217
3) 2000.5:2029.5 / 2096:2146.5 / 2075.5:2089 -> -1.2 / 176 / 194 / 187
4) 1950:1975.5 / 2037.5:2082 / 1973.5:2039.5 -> 8.3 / 221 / 209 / 215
